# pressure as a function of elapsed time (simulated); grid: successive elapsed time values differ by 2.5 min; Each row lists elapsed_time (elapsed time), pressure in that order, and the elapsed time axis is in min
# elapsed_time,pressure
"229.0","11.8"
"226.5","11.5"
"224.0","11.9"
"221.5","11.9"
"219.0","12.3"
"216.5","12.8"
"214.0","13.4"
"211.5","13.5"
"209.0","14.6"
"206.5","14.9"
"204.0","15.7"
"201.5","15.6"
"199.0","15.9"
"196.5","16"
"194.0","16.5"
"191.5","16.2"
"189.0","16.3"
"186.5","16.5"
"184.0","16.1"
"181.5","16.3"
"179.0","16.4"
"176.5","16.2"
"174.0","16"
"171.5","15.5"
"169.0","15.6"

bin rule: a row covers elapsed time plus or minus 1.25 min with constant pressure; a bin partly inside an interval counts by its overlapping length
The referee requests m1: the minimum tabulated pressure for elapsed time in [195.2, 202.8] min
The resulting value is 15.6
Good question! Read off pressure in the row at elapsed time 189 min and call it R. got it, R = 16.3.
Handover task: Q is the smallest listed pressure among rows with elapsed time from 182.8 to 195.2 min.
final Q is 16.1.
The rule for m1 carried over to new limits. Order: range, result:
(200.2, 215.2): 13.4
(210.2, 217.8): 12.8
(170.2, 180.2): 15.5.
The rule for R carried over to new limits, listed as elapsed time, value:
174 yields 16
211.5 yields 13.5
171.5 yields 15.5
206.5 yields 14.9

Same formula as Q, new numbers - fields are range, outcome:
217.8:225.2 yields 11.9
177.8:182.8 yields 16.3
